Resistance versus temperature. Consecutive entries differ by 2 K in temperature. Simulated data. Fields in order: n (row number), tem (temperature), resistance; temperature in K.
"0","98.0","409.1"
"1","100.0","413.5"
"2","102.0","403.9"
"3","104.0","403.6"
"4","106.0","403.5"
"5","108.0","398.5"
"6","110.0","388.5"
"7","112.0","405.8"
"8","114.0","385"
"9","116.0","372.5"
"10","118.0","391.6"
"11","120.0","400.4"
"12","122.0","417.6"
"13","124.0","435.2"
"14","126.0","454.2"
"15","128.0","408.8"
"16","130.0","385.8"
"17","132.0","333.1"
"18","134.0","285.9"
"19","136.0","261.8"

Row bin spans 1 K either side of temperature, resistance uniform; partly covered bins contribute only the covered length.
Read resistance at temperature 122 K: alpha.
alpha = 417.6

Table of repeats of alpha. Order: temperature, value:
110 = 388.5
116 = 372.5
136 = 261.8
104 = 403.6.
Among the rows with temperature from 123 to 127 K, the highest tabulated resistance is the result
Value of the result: 454.2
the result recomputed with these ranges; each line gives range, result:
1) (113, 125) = 435.2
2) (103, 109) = 403.6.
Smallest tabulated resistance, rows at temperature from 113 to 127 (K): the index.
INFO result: 372.5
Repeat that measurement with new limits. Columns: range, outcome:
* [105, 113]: 388.5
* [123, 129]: 408.8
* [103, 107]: 403.5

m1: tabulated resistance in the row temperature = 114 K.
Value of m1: 385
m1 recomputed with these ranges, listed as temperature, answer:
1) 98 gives 409.1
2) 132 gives 333.1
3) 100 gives 413.5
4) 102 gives 403.9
